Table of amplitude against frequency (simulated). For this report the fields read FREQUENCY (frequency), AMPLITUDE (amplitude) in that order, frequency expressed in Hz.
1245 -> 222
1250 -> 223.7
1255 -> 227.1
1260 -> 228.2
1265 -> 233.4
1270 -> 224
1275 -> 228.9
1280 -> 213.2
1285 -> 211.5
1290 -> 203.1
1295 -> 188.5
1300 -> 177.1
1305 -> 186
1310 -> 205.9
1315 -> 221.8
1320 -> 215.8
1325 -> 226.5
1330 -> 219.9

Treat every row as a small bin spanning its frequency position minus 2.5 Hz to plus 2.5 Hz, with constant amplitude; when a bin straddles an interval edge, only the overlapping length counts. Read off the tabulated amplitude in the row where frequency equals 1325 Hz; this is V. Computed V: 226.5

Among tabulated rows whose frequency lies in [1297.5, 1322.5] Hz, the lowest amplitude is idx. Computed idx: 177.1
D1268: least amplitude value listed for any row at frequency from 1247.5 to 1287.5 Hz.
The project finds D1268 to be 211.5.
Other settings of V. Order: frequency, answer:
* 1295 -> 188.5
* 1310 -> 205.9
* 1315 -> 221.8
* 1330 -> 219.9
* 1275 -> 228.9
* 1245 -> 222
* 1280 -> 213.2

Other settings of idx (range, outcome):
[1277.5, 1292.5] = 203.1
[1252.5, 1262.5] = 227.1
